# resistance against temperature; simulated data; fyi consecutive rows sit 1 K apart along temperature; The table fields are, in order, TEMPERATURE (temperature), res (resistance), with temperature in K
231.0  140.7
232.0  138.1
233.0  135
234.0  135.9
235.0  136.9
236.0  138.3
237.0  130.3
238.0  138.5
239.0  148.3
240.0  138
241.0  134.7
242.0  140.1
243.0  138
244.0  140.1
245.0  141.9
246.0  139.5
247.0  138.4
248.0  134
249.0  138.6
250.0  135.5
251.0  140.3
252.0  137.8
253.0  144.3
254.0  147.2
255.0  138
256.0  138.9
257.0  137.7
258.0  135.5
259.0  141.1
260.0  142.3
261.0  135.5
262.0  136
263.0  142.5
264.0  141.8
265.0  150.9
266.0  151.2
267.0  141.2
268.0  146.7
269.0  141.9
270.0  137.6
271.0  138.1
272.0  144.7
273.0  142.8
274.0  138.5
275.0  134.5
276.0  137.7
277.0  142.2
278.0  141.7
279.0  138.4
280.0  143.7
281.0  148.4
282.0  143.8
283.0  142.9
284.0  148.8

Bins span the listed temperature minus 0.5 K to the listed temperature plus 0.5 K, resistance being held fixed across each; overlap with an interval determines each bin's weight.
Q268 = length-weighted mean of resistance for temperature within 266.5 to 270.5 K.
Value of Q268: 142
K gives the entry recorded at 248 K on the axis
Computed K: 134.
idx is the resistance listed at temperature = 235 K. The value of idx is 136.9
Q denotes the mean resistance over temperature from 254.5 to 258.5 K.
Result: 138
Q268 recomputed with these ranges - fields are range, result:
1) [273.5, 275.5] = 136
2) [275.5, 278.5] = 141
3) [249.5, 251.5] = 138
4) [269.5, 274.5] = 140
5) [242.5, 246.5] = 140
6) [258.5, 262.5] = 139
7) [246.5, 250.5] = 137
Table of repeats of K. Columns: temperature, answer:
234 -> 135.9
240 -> 138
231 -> 140.7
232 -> 138.1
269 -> 141.9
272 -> 144.7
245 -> 141.9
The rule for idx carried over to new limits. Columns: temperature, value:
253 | 144.3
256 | 138.9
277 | 142.2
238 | 138.5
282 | 143.8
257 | 137.7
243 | 138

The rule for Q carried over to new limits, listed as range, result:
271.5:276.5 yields 140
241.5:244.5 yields 139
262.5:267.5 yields 146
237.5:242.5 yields 140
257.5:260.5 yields 140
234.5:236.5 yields 138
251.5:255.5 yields 142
